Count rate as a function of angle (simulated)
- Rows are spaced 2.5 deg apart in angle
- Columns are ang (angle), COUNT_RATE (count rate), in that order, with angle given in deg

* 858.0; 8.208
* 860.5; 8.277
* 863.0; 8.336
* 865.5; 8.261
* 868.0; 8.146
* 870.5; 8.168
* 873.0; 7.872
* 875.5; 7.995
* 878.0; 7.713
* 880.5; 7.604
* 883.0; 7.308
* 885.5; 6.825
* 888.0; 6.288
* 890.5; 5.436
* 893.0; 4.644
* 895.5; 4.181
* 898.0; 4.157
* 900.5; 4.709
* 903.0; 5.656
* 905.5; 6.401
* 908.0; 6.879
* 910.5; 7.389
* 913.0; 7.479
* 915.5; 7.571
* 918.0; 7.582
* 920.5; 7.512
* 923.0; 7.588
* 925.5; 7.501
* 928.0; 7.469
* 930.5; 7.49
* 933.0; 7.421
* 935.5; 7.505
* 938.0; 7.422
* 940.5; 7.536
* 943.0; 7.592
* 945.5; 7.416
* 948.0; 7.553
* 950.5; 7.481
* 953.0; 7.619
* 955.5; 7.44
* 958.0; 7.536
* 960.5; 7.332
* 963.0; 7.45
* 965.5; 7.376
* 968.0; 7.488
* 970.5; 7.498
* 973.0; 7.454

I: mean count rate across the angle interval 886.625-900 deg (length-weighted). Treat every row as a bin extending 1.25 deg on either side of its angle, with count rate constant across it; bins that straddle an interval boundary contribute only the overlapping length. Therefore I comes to 4.95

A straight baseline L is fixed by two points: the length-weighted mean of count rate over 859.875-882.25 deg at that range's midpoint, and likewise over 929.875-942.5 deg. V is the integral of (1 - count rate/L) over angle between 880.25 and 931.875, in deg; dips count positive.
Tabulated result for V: 7.9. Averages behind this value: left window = 8.02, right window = 7.48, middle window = 6.54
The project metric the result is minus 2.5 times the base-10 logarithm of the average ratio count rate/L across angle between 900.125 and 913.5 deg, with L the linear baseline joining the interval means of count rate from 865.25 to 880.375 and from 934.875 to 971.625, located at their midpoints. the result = 0.20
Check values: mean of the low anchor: 7.98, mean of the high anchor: 7.48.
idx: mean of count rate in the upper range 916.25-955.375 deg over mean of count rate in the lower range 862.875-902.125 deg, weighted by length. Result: 1.13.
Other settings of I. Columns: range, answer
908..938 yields 7.47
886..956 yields 6.81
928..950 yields 7.49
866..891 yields 7.42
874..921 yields 6.48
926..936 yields 7.47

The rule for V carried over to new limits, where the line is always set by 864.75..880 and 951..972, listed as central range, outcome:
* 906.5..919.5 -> 0.7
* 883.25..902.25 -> 6.2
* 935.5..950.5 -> 0.1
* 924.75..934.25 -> 0.2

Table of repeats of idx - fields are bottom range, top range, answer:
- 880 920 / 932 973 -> 1.20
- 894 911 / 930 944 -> 1.35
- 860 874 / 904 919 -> 0.88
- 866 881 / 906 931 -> 0.93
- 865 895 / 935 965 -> 1.06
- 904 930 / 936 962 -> 1.02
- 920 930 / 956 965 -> 0.99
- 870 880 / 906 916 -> 0.92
